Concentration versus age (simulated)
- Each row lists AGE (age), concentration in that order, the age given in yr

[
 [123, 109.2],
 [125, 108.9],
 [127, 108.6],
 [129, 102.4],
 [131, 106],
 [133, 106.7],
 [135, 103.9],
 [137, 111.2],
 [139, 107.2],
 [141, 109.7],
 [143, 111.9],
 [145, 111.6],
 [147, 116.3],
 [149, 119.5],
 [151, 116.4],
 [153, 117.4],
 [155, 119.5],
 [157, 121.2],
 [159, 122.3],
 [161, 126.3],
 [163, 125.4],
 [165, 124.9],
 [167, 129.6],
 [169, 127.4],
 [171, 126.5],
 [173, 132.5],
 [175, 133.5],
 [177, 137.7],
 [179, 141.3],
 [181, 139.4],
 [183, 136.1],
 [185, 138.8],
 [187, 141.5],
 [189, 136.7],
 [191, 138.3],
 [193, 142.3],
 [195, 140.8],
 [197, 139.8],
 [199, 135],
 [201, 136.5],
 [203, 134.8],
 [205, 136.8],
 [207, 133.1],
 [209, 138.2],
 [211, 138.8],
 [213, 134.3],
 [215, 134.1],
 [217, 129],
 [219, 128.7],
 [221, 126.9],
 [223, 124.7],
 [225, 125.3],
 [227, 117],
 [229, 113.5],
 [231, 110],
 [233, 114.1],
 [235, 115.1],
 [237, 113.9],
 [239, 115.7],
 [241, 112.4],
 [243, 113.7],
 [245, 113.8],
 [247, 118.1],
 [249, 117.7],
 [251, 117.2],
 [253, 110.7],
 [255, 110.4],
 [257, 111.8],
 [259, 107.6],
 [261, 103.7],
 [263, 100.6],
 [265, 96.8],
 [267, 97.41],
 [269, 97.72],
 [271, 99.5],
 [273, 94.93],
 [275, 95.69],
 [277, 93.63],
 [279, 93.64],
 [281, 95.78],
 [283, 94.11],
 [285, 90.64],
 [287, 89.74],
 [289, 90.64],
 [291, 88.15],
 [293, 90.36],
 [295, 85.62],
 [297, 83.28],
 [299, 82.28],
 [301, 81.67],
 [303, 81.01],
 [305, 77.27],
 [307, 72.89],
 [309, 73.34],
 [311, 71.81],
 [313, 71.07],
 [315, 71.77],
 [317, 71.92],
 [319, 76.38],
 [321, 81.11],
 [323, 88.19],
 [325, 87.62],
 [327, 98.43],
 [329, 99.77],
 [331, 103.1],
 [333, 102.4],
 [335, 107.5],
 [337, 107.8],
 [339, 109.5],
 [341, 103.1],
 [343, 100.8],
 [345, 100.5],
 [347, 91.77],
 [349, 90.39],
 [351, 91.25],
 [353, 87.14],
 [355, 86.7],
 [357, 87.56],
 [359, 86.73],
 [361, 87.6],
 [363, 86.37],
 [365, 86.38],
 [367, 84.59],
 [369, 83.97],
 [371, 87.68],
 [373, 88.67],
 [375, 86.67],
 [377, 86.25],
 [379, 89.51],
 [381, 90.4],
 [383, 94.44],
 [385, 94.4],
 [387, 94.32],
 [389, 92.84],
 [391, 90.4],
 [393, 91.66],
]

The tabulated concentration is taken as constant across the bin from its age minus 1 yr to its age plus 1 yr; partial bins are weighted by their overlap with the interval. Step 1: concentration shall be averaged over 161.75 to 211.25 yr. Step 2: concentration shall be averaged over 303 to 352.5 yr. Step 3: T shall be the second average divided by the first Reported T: 0.66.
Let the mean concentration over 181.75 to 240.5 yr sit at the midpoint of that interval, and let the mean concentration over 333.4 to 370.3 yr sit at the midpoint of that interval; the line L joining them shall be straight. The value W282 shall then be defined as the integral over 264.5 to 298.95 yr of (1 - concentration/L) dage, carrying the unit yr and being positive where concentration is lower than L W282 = 5.9 yr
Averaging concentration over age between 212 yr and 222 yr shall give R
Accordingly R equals 131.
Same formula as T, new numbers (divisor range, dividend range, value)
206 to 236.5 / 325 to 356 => 0.78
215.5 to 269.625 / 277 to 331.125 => 0.74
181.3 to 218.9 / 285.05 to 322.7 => 0.59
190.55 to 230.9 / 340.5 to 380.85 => 0.68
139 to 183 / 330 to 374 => 0.75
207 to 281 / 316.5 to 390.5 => 0.81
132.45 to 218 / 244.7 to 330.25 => 0.72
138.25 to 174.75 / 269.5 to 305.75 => 0.74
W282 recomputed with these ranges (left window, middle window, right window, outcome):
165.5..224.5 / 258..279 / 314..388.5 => 2.9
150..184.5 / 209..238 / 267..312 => -3.7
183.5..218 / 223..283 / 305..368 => 5.5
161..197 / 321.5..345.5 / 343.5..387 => -0.8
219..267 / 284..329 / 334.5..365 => 8.7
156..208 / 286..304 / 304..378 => 2.8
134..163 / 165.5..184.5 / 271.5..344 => -3.8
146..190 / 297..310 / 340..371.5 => 2.9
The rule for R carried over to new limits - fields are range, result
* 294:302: 83.2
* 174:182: 138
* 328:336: 103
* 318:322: 78.7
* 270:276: 96.7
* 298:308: 79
